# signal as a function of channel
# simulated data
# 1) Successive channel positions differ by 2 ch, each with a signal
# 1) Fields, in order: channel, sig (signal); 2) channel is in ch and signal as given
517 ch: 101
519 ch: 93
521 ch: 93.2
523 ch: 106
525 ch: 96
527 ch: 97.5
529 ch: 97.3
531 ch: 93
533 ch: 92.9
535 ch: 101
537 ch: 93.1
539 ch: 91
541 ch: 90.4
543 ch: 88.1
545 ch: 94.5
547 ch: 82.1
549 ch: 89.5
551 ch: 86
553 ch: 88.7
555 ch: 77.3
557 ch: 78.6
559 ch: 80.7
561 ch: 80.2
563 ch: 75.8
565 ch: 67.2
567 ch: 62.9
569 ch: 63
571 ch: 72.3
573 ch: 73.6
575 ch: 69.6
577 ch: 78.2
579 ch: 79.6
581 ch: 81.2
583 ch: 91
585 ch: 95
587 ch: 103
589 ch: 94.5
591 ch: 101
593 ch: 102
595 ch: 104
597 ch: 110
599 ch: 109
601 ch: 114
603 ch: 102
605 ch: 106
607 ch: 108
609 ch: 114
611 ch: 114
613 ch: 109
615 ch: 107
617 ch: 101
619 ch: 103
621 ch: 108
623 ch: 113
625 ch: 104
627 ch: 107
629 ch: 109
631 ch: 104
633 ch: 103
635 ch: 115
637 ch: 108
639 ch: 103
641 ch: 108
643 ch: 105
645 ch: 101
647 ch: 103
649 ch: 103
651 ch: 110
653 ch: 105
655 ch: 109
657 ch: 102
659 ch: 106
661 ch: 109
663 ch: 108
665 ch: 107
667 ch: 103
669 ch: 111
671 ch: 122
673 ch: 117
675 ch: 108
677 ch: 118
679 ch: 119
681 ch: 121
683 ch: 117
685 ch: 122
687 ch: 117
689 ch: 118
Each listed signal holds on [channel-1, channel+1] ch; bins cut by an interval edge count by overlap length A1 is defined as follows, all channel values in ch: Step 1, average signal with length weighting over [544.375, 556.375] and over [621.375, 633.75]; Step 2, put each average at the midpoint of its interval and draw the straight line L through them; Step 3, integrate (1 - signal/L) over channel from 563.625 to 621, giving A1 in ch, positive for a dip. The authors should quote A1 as 2.1 ch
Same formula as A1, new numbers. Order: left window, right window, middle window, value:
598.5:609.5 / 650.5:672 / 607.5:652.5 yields 0.65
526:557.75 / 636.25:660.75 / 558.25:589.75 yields 5.23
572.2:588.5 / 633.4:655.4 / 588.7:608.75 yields -3.34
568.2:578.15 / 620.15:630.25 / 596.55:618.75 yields -2.97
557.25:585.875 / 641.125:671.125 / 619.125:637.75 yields -2.12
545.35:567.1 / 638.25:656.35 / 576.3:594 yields -0.75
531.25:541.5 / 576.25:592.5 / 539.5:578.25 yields 5.65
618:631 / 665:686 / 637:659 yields 1.15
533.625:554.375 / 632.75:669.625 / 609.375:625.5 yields -1.04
